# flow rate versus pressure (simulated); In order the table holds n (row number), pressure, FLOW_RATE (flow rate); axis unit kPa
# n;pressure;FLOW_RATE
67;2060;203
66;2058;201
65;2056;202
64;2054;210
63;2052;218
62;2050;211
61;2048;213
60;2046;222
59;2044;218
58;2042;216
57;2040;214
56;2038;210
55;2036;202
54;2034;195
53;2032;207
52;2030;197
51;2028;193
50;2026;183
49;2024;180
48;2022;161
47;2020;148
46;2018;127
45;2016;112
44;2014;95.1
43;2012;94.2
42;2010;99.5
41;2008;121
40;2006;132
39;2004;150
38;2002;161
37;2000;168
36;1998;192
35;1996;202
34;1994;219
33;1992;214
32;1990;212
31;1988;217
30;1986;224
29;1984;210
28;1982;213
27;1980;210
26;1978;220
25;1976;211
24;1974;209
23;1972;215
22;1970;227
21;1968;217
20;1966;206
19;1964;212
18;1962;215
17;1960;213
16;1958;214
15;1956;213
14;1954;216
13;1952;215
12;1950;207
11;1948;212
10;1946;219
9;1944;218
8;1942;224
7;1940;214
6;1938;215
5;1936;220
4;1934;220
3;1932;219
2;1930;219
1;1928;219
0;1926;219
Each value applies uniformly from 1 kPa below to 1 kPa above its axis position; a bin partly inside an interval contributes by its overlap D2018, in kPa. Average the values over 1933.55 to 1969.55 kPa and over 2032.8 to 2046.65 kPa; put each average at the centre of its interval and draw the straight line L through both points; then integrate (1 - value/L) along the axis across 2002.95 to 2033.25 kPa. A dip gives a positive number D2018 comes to 9.2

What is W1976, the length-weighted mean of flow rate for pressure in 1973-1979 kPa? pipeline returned 213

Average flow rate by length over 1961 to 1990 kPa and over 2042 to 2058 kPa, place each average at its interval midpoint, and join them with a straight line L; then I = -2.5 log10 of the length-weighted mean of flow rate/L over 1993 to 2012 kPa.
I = 0.34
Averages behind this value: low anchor 215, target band 157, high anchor 213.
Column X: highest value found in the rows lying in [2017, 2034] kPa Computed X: 207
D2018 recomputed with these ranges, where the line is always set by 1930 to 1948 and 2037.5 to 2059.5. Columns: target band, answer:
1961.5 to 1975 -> 0.1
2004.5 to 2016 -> 5.6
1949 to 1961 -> 0.2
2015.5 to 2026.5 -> 3.2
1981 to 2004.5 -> 1.7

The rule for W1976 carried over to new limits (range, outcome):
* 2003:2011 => 126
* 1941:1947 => 220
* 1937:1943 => 218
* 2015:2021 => 129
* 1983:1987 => 217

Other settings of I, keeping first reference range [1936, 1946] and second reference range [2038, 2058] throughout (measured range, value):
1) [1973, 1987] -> 0.01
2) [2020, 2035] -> 0.16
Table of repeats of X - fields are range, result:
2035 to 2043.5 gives 216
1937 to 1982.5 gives 227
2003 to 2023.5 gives 161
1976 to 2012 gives 224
